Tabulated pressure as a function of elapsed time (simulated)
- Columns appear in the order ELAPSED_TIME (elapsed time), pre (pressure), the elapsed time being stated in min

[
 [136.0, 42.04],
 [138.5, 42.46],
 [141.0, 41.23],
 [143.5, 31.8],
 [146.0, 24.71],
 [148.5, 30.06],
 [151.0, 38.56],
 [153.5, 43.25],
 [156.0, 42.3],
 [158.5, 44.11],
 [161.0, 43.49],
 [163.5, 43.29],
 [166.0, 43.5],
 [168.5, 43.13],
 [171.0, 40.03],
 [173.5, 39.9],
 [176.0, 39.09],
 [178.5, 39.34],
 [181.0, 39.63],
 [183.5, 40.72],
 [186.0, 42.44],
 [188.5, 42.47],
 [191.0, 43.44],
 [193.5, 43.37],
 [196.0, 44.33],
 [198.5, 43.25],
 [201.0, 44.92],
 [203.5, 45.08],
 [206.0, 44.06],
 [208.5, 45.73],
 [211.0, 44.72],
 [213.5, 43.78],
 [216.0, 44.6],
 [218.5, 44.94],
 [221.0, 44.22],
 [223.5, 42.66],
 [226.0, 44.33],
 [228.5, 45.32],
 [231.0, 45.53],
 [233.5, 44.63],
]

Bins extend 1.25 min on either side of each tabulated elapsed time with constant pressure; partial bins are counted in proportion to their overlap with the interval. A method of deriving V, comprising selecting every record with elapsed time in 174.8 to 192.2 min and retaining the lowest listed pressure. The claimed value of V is 39.09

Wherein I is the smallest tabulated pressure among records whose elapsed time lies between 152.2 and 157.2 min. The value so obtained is 42.3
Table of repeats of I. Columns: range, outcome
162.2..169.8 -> 43.13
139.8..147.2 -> 24.71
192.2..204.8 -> 43.25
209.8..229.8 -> 42.66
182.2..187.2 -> 40.72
